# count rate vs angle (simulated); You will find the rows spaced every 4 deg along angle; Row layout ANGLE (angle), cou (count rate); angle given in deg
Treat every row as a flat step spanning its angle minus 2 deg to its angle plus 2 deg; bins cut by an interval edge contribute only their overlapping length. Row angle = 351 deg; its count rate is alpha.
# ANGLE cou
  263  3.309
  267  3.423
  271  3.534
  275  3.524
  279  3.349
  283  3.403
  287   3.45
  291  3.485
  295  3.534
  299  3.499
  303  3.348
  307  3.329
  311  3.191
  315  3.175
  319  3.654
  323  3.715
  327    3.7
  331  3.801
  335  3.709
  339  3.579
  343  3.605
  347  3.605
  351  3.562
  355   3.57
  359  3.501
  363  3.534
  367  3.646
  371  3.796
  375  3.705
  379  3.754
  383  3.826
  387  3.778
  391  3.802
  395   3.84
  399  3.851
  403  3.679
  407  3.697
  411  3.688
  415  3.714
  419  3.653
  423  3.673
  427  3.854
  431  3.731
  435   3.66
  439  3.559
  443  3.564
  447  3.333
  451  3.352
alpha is 3.562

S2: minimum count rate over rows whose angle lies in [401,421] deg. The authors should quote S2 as 3.653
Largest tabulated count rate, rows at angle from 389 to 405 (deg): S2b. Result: 3.851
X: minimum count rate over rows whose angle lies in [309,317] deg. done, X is 3.175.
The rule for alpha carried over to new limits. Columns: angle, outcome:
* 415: 3.714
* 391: 3.802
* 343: 3.605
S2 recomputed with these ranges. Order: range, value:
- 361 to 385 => 3.534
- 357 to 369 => 3.501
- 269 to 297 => 3.349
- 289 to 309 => 3.329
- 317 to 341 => 3.579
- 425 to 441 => 3.559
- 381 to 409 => 3.679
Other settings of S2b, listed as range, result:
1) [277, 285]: 3.403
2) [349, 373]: 3.796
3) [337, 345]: 3.605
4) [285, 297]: 3.534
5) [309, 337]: 3.801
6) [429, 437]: 3.731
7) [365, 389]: 3.826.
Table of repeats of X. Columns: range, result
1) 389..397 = 3.802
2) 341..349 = 3.605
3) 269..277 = 3.524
